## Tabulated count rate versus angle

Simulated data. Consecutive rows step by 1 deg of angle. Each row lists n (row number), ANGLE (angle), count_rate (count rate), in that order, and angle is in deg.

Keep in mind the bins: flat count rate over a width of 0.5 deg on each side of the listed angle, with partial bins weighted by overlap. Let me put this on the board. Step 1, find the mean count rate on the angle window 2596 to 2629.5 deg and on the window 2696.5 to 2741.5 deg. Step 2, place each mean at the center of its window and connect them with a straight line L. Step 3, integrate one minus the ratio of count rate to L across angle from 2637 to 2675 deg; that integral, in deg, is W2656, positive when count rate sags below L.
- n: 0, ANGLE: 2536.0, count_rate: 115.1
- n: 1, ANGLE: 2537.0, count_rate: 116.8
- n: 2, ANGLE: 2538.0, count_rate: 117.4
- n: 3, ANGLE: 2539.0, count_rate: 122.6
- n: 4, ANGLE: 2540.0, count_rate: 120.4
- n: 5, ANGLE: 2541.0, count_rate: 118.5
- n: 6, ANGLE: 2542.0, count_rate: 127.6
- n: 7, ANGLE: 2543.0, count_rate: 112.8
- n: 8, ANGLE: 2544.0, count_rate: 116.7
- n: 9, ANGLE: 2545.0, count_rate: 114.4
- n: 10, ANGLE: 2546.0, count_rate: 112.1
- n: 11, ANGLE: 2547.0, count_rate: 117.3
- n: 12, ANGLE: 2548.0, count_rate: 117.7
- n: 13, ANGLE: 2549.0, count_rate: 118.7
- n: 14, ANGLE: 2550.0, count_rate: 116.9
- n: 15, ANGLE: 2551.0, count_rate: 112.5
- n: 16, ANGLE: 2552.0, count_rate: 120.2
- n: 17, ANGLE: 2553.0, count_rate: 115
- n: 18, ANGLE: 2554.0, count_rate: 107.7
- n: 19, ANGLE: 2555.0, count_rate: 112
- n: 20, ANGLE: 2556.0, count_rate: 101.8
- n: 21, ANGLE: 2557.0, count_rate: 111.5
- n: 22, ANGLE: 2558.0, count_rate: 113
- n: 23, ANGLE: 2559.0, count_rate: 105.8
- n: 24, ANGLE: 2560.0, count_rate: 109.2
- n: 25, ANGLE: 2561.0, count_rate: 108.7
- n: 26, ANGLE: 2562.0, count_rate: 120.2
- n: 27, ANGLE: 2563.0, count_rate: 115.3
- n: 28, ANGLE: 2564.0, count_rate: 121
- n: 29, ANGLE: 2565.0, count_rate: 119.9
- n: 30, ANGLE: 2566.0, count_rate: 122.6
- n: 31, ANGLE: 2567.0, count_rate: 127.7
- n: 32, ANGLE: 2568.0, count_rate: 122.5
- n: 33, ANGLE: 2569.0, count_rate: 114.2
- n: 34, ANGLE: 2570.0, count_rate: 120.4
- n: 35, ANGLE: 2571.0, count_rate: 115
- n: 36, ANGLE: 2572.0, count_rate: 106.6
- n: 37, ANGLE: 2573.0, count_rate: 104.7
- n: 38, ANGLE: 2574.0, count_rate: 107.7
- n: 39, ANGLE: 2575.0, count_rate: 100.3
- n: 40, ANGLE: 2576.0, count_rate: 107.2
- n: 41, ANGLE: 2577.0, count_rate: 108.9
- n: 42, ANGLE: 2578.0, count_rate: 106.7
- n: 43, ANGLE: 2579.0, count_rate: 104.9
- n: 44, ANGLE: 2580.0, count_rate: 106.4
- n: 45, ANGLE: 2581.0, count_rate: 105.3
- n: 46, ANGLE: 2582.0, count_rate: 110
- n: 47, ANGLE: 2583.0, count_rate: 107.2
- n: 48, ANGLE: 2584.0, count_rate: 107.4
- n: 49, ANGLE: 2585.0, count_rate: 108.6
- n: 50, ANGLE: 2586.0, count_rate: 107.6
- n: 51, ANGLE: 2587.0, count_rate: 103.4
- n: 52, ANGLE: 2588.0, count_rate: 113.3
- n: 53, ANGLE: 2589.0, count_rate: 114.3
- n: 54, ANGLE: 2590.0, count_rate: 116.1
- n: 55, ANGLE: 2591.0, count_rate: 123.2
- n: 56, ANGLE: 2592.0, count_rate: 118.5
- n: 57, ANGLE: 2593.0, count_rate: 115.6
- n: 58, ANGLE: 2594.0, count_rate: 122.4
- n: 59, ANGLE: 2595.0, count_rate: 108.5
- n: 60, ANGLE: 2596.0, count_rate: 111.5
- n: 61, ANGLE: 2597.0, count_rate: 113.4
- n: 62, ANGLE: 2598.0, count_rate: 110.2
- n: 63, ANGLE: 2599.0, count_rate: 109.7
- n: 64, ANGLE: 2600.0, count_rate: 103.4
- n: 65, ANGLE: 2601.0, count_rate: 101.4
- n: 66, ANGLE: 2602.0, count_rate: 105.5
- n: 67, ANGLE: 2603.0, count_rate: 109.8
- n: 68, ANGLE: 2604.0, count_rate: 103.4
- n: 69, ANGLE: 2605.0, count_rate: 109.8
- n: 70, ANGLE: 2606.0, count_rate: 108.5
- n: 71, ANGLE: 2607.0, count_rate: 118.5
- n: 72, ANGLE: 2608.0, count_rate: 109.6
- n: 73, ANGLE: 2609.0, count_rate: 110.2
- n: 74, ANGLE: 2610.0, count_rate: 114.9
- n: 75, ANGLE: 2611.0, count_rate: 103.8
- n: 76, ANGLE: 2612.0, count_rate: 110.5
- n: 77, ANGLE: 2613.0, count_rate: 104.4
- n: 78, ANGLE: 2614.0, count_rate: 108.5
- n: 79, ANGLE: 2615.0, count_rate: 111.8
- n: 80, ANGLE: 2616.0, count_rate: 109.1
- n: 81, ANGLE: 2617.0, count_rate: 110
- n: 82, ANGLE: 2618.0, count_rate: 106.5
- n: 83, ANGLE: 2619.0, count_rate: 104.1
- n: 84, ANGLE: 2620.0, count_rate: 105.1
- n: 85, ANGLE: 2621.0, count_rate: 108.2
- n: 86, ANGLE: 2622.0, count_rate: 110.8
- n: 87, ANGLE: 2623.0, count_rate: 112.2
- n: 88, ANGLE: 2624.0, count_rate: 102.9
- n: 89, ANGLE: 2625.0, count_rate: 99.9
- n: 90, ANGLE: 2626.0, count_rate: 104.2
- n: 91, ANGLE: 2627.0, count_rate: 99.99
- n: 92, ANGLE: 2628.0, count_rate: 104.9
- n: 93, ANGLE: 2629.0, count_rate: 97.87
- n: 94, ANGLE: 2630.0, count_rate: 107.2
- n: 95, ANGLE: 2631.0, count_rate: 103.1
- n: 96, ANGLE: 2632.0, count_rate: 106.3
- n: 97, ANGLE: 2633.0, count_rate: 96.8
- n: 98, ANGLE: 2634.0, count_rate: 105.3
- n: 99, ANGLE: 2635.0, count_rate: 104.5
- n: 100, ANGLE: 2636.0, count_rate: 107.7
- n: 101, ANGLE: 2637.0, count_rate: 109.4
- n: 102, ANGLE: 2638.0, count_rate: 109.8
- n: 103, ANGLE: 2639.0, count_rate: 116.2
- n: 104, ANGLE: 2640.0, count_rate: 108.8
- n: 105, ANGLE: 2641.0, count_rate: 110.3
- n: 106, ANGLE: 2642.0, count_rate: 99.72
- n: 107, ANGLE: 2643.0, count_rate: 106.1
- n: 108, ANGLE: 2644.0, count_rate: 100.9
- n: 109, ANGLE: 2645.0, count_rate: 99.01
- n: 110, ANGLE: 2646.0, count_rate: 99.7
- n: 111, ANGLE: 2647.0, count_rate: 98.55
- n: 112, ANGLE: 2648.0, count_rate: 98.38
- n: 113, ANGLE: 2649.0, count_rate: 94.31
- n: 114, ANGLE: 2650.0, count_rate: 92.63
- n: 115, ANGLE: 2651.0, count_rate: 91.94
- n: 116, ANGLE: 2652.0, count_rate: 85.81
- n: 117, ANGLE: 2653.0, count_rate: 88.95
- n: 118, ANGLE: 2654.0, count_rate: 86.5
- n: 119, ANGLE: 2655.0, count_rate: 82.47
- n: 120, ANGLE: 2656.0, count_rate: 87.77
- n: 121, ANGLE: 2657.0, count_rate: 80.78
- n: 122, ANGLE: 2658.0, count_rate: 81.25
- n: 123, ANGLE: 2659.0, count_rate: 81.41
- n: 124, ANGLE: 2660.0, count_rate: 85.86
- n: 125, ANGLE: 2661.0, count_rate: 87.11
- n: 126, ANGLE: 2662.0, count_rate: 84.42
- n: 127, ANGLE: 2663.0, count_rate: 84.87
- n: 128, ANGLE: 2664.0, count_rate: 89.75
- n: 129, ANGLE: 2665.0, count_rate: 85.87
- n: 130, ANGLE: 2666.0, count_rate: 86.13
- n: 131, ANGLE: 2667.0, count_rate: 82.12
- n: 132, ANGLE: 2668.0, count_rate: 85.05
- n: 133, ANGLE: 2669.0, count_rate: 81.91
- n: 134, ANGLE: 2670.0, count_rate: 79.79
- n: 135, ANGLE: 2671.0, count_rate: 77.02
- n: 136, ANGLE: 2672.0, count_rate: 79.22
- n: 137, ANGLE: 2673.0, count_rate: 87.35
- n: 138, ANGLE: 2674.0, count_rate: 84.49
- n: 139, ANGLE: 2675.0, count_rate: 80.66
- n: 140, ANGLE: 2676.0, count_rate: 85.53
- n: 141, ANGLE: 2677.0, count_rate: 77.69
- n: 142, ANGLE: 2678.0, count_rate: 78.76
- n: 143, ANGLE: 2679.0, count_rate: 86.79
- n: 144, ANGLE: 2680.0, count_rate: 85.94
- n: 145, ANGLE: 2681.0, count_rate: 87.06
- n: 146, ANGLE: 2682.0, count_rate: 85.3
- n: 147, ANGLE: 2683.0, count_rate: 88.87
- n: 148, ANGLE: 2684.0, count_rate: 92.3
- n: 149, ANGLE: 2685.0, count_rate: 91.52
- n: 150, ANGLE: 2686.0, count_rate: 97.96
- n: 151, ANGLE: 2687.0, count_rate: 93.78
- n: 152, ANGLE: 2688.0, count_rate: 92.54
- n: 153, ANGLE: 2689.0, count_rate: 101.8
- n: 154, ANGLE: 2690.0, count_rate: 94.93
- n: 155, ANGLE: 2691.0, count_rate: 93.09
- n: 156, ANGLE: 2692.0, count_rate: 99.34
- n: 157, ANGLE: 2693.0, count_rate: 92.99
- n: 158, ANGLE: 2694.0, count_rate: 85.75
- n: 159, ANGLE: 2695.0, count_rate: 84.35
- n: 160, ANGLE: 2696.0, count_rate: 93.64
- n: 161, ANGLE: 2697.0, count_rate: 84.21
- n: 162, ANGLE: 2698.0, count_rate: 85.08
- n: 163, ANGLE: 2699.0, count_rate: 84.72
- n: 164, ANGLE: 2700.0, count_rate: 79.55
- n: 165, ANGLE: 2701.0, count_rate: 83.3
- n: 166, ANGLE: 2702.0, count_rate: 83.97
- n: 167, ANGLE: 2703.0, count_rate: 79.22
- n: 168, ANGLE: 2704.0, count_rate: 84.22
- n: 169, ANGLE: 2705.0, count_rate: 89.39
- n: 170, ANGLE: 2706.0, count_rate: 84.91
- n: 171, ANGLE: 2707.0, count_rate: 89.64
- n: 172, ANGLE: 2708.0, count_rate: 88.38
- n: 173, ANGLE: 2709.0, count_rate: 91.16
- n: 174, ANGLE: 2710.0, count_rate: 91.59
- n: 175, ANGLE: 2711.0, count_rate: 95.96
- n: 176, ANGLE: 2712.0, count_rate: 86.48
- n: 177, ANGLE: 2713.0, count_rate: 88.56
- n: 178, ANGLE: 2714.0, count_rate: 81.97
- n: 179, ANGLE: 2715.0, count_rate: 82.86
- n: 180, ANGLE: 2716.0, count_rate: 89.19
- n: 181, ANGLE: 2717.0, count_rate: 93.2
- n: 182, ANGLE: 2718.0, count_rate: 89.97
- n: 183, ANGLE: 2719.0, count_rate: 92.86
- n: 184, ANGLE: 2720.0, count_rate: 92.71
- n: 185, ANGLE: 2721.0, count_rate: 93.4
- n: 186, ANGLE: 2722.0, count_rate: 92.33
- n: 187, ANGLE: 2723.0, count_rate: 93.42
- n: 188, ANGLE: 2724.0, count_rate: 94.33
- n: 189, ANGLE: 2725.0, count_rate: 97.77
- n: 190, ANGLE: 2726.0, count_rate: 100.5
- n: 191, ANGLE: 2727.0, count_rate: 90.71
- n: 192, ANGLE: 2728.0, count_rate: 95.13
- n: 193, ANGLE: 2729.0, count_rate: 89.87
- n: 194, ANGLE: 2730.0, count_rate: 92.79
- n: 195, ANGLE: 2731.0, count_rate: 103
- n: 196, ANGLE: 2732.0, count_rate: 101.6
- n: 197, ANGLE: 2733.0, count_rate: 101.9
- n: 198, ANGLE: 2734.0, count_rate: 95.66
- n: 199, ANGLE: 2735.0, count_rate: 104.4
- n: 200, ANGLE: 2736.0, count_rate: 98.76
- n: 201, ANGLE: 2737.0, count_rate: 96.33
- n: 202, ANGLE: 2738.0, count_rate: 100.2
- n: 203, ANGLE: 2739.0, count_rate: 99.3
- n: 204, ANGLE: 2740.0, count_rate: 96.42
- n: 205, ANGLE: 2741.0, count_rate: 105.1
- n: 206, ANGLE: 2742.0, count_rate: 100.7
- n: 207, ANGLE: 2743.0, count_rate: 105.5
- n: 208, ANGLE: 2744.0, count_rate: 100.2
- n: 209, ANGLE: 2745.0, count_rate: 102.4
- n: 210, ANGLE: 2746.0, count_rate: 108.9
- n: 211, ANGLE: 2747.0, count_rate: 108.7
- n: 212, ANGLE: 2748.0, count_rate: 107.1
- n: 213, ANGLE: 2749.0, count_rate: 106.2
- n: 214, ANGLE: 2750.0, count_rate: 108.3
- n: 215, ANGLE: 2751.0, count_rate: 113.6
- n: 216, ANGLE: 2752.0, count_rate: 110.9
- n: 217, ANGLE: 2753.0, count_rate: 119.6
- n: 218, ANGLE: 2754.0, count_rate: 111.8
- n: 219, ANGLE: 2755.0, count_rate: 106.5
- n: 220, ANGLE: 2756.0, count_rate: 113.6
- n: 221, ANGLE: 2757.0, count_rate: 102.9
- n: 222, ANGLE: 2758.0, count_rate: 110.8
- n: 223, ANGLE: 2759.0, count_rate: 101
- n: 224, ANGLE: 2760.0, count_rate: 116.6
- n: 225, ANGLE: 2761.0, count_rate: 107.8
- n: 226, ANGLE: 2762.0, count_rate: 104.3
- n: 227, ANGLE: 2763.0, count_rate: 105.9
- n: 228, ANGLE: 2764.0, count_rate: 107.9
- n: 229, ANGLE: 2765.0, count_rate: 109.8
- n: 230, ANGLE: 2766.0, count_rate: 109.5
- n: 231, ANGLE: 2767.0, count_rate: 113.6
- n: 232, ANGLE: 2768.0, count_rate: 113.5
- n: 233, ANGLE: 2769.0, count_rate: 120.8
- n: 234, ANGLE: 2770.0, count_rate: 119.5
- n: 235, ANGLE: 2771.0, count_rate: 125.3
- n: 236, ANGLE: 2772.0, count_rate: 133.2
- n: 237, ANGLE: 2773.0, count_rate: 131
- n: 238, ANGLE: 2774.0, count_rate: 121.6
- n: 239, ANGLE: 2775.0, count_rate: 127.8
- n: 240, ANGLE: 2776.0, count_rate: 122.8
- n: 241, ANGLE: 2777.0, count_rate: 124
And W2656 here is 3.85 deg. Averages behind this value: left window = 107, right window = 91.9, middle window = 91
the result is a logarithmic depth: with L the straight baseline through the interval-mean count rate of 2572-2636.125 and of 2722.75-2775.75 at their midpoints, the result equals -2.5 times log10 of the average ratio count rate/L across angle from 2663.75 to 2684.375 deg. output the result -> 0.267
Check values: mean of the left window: 108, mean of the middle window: 84.1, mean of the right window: 107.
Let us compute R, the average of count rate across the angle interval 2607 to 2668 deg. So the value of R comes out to 99.7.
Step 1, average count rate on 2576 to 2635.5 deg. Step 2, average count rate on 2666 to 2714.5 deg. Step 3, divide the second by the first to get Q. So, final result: 0.8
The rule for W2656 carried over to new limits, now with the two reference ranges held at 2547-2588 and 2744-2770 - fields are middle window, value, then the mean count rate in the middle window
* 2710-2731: 3.46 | 92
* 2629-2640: 0.47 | 106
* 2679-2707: 5.47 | 88.9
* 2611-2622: 0.35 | 108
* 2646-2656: 1.77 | 91.3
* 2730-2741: 1.03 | 99.7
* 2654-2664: 2.38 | 84.4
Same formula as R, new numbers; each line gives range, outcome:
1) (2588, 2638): 109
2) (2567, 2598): 111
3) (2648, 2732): 88.4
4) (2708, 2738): 93.8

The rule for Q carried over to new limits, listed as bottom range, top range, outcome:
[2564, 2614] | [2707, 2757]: 0.89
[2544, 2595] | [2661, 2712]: 0.77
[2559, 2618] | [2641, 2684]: 0.79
